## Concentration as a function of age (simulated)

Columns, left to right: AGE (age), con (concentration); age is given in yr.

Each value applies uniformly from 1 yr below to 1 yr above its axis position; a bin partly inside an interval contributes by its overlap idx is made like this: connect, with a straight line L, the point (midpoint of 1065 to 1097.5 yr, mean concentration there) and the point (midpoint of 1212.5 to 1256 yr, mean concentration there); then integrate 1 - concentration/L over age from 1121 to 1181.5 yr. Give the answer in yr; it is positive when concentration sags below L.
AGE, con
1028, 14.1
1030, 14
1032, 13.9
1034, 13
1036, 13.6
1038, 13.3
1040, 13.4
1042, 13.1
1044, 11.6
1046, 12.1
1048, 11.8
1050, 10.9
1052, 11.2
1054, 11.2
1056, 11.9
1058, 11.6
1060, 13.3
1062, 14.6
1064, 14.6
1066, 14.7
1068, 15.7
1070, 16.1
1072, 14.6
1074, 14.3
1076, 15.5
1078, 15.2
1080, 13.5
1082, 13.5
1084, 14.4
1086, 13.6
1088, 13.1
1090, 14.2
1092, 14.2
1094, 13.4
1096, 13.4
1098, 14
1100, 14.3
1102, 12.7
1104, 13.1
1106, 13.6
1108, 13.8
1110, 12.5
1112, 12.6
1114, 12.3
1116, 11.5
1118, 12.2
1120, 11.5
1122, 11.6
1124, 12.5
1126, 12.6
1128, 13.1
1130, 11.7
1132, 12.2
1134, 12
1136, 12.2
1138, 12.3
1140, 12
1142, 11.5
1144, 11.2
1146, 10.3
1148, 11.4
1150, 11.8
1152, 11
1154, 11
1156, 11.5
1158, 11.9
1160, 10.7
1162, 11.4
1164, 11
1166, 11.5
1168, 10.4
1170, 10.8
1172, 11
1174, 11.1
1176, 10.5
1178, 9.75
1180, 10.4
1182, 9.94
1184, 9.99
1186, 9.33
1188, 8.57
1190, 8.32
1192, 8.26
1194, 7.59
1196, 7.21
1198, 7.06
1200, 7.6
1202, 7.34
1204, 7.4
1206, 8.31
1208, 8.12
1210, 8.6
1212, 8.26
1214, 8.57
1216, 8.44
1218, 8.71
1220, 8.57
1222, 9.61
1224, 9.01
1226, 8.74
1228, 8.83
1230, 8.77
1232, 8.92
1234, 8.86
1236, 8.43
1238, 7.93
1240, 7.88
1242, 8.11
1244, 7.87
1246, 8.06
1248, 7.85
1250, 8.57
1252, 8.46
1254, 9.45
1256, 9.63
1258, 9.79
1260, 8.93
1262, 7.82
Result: 1.5 yr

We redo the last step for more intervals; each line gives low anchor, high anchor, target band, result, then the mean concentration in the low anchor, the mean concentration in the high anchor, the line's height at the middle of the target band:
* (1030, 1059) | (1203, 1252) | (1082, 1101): -4.10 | 12.4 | 8.43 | 11.4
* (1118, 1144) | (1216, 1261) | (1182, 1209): 5.09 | 12.1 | 8.68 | 10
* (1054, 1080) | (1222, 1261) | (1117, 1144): 0.22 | 14.2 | 8.66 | 12.2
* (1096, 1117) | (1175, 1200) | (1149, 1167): -1.61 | 13.1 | 8.86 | 10.4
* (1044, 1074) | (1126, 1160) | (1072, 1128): -3.92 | 13.2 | 11.7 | 12.4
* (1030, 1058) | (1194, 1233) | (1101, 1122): -3.41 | 12.4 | 8.3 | 10.8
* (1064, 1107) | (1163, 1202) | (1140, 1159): -0.50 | 14.2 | 9.44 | 11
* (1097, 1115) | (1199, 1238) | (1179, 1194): 1.04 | 13.2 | 8.46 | 9.81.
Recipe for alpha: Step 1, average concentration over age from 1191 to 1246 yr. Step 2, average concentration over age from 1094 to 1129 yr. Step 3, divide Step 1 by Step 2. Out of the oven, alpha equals 0.6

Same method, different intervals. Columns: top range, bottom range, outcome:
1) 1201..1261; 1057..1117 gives 0.62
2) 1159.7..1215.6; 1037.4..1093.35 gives 0.68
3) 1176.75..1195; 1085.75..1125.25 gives 0.70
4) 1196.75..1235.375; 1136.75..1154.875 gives 0.74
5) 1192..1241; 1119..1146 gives 0.69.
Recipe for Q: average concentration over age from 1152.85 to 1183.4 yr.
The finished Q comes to 10.8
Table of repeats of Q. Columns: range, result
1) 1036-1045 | 12.9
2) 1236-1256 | 8.32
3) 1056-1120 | 13.7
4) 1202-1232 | 8.54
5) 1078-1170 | 12.4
